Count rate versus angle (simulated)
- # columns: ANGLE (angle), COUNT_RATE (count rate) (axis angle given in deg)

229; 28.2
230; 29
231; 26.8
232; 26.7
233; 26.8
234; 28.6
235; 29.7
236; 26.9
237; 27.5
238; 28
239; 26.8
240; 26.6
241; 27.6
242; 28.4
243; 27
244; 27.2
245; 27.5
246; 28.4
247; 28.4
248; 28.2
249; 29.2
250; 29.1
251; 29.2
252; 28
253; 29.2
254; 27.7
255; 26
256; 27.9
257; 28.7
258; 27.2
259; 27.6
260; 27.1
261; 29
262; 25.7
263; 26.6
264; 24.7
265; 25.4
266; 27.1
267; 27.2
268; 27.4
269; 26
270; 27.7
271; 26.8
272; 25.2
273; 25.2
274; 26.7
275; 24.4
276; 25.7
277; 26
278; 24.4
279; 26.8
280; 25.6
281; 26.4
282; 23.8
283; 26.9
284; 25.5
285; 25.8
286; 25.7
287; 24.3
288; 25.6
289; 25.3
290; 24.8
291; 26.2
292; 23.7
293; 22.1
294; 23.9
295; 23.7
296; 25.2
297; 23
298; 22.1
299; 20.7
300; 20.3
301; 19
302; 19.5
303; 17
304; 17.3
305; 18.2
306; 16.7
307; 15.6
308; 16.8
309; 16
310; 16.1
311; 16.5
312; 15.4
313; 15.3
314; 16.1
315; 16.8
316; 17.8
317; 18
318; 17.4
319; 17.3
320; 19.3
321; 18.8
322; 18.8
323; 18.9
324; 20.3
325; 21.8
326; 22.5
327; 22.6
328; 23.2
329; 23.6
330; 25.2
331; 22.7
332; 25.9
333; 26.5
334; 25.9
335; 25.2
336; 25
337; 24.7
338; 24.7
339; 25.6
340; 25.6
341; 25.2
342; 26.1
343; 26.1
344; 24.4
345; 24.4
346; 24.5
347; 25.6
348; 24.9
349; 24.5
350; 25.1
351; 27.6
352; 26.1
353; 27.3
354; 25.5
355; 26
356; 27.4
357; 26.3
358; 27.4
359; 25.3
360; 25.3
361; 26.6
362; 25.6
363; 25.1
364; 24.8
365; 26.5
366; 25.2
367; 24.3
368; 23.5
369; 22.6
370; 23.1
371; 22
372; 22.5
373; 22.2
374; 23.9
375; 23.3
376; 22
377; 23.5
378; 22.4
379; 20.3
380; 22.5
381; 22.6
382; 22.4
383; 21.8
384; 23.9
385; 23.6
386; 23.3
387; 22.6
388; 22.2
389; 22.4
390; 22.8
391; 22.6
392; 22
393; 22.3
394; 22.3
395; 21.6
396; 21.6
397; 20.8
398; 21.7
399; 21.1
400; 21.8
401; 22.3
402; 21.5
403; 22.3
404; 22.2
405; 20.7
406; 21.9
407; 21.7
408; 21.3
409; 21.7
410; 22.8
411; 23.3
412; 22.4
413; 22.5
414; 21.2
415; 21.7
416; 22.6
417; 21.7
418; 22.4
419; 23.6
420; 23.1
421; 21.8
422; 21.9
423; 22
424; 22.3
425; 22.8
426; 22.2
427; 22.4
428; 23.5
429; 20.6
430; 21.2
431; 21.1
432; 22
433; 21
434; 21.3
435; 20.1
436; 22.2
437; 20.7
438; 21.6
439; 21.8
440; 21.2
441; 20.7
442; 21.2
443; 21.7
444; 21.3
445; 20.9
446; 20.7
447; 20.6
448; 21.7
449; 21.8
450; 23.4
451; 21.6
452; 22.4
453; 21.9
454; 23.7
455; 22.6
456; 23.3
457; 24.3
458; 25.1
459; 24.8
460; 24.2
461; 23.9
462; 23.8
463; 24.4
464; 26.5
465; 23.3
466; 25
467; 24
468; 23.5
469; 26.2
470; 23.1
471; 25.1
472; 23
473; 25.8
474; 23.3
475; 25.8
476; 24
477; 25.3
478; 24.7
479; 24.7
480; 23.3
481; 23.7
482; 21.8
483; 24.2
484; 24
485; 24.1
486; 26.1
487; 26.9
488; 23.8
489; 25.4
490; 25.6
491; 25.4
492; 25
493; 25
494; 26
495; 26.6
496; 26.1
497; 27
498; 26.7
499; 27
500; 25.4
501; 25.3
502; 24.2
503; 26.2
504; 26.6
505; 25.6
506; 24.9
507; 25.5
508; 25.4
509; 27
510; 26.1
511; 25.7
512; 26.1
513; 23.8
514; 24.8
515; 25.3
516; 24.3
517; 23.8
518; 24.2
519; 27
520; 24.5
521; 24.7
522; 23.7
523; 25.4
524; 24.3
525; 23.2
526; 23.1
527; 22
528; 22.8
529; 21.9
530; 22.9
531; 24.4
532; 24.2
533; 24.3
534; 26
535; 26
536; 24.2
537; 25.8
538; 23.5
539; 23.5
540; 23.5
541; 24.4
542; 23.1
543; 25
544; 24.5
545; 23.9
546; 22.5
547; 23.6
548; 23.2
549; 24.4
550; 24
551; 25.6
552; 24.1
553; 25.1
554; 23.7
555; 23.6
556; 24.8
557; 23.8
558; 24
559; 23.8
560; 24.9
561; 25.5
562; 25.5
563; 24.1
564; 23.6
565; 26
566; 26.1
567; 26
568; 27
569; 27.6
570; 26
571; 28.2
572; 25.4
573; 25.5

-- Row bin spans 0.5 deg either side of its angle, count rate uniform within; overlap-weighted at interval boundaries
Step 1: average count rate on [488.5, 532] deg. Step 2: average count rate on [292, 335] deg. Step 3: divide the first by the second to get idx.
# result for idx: 1.2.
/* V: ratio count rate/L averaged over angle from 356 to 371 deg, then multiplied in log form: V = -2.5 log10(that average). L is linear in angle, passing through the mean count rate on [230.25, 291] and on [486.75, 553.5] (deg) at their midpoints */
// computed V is 0.041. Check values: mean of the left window 26.9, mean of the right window 24.8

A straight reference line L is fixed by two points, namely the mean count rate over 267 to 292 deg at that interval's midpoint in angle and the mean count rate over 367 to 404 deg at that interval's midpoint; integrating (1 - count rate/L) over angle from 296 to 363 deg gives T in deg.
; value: 5.16 deg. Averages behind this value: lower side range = 25.7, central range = 22.2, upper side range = 22.4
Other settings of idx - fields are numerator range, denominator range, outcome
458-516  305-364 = 1.11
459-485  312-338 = 1.15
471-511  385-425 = 1.14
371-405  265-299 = 0.88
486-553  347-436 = 1.08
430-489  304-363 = 1.03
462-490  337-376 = 0.98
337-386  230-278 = 0.90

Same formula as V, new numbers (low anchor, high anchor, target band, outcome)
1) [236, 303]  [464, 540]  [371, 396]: 0.13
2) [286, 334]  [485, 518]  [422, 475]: 0.07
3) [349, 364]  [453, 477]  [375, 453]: 0.15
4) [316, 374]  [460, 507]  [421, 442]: 0.14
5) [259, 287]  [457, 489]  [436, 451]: 0.15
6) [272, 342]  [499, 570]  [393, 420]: 0.06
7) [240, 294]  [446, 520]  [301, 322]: 0.46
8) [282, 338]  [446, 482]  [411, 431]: 0.04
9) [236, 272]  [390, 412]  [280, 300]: 0.07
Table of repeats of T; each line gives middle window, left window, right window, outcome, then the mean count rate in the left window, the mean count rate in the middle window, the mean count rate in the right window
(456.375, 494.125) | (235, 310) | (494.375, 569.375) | 0.42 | 25.1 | 24.6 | 24.8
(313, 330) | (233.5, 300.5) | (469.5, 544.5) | 4.15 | 26.3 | 19.6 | 24.8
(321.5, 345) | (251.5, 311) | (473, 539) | 0.38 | 24.2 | 23.9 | 24.9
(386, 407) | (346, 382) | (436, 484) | 1.84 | 24.5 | 22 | 23.2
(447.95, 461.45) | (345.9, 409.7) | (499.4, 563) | 0.42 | 23.5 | 23.2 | 24.5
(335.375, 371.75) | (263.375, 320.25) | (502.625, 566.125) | -3.82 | 22.3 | 25.3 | 24.5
